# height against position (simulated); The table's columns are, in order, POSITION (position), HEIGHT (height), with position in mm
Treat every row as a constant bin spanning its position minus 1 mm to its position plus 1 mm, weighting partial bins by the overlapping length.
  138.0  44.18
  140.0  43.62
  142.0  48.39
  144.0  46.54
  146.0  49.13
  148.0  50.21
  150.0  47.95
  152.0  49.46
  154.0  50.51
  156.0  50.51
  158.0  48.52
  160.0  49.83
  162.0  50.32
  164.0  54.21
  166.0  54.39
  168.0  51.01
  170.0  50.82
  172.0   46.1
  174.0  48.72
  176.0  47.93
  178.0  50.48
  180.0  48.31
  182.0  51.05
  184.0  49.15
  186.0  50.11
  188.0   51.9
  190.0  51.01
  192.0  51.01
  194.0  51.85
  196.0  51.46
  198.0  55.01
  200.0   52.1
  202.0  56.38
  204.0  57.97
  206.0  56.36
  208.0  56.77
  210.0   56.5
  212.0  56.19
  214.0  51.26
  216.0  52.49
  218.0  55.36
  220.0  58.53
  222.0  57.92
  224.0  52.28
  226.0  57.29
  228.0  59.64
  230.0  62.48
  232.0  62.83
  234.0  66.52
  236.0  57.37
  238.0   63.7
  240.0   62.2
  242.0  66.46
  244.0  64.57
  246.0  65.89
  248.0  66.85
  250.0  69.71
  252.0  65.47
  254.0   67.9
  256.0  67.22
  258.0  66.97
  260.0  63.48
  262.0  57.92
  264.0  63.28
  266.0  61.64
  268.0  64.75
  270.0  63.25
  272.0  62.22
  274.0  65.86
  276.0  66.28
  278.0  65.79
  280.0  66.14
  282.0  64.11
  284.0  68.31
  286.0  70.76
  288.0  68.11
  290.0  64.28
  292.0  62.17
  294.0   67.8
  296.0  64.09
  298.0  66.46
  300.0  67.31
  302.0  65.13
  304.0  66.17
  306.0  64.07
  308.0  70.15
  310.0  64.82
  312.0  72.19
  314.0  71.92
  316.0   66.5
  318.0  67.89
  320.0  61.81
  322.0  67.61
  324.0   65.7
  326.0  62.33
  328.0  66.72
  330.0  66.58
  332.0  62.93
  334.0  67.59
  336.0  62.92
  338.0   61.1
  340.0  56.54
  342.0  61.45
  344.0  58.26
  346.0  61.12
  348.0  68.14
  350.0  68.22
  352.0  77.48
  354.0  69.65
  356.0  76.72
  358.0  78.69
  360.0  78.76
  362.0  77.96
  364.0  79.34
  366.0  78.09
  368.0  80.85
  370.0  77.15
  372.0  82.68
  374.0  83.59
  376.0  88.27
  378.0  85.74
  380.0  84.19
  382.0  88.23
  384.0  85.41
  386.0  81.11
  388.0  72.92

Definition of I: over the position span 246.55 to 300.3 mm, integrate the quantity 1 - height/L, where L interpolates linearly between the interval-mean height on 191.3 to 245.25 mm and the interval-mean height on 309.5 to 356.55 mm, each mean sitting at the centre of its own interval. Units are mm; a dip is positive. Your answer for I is -3.4 mm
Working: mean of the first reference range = 57.6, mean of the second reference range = 66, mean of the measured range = 65.5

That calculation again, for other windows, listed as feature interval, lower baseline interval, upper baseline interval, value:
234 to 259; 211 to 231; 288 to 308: -2.5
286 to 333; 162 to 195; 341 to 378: 1.3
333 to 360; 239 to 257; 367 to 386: 4.3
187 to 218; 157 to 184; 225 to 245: 1.2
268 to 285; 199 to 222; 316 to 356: -1.3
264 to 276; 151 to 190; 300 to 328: -0.4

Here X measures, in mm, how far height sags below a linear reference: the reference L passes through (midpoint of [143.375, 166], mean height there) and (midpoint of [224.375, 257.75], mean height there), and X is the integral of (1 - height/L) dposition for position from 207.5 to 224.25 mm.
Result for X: 1.3 mm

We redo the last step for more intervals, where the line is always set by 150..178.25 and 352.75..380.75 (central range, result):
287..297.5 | 0.56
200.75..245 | 0.14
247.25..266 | -0.43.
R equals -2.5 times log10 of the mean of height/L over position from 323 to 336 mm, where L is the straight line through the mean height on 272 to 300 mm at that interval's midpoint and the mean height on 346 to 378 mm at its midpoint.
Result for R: 0.12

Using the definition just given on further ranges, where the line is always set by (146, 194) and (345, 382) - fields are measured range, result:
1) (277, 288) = -0.013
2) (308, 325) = 0.057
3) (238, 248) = -0.074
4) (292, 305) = 0.044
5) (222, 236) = -0.021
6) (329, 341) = 0.172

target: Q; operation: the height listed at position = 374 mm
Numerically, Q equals 83.59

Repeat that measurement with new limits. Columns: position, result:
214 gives 51.26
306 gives 64.07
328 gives 66.72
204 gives 57.97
